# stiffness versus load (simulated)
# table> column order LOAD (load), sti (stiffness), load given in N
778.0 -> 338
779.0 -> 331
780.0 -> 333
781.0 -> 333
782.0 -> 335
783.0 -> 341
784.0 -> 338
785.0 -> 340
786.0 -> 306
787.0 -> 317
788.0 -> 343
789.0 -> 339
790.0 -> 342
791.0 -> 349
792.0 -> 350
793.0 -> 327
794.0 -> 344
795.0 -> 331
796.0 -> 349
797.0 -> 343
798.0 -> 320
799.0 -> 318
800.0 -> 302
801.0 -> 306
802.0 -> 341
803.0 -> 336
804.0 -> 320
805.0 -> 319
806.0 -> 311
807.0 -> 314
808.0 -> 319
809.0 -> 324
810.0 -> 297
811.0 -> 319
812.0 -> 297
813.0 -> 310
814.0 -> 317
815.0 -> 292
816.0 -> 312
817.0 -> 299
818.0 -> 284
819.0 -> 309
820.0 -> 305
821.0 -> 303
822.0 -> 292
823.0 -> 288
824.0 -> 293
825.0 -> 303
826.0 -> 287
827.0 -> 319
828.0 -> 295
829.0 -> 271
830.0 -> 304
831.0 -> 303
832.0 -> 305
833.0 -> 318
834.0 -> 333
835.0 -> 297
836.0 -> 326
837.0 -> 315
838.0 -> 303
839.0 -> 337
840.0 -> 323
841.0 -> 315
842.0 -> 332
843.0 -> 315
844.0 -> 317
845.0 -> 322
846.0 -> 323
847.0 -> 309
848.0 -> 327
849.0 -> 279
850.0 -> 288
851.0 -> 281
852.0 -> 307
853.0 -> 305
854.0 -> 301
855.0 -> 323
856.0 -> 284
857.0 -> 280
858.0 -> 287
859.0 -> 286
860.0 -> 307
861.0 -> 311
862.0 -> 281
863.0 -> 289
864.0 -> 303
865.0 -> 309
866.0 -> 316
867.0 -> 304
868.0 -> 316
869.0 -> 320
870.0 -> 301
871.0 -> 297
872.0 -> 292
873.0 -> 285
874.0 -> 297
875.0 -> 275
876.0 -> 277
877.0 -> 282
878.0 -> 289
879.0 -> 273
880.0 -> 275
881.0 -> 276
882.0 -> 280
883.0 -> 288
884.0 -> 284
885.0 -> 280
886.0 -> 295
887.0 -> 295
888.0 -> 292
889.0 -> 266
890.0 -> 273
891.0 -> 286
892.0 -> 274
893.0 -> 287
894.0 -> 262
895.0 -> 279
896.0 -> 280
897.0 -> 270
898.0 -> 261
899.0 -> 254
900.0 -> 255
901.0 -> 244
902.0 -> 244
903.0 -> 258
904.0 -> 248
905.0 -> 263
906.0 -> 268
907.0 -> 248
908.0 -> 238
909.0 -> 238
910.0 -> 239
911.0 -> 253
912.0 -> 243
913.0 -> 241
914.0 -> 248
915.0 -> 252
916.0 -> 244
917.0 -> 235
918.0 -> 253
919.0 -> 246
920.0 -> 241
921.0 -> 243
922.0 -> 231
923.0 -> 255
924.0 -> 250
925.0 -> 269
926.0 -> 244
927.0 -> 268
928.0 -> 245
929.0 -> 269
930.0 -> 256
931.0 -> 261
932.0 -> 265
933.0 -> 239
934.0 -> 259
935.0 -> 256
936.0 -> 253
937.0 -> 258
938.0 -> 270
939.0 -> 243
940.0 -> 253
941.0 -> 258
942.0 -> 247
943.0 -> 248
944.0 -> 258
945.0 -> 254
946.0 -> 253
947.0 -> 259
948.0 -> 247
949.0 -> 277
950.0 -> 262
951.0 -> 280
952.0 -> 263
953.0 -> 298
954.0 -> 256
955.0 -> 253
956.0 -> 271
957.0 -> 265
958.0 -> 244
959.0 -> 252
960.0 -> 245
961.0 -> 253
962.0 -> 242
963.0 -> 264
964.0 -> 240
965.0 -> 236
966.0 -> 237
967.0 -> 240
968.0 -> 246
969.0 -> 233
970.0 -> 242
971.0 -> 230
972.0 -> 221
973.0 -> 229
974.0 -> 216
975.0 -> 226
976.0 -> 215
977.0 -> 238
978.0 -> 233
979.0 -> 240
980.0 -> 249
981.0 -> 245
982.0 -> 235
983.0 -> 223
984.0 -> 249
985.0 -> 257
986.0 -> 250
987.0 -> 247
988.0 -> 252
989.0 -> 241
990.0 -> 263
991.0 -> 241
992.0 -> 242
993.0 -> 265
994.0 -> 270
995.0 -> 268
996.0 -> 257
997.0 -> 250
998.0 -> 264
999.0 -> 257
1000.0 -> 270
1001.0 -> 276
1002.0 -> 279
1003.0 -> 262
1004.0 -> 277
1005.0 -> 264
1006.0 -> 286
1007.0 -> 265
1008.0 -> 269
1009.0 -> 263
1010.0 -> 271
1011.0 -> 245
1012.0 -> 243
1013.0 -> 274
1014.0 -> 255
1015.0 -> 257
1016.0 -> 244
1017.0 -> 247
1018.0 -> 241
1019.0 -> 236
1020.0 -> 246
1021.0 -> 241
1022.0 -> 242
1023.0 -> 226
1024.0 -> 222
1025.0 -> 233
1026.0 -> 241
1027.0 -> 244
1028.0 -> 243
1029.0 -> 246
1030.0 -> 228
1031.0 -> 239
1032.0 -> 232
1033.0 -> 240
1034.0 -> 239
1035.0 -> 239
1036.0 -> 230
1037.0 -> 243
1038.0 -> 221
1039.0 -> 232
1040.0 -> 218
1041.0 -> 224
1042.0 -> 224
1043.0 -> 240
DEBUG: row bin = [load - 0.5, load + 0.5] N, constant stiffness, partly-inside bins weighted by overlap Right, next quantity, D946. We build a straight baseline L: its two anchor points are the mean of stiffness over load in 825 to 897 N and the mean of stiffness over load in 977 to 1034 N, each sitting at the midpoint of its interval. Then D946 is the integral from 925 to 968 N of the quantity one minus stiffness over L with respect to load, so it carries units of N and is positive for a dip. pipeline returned 2.2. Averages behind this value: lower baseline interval 297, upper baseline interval 251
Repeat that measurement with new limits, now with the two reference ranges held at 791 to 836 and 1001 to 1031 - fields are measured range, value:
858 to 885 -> 0.2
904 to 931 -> 3.0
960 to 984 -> 2.6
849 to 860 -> 0.2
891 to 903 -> 0.9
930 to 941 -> 0.8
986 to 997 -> 0.2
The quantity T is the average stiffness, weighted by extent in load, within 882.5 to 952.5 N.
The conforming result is 259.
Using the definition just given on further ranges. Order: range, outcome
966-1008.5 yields 249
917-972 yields 253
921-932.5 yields 255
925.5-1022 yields 253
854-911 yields 280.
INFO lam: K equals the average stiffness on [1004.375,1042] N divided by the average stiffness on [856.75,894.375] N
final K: 0.8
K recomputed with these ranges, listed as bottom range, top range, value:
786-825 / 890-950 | 0.80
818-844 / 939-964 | 0.84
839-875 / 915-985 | 0.82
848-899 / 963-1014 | 0.87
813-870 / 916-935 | 0.83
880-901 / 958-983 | 0.86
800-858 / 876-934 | 0.85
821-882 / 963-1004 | 0.82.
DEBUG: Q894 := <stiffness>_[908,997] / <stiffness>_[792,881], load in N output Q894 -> 0.81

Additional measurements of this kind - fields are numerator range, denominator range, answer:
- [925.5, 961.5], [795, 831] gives 0.83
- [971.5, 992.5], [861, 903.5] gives 0.84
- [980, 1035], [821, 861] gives 0.82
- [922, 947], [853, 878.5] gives 0.86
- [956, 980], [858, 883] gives 0.82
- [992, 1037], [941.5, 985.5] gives 1.02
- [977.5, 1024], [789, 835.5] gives 0.81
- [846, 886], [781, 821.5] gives 0.91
